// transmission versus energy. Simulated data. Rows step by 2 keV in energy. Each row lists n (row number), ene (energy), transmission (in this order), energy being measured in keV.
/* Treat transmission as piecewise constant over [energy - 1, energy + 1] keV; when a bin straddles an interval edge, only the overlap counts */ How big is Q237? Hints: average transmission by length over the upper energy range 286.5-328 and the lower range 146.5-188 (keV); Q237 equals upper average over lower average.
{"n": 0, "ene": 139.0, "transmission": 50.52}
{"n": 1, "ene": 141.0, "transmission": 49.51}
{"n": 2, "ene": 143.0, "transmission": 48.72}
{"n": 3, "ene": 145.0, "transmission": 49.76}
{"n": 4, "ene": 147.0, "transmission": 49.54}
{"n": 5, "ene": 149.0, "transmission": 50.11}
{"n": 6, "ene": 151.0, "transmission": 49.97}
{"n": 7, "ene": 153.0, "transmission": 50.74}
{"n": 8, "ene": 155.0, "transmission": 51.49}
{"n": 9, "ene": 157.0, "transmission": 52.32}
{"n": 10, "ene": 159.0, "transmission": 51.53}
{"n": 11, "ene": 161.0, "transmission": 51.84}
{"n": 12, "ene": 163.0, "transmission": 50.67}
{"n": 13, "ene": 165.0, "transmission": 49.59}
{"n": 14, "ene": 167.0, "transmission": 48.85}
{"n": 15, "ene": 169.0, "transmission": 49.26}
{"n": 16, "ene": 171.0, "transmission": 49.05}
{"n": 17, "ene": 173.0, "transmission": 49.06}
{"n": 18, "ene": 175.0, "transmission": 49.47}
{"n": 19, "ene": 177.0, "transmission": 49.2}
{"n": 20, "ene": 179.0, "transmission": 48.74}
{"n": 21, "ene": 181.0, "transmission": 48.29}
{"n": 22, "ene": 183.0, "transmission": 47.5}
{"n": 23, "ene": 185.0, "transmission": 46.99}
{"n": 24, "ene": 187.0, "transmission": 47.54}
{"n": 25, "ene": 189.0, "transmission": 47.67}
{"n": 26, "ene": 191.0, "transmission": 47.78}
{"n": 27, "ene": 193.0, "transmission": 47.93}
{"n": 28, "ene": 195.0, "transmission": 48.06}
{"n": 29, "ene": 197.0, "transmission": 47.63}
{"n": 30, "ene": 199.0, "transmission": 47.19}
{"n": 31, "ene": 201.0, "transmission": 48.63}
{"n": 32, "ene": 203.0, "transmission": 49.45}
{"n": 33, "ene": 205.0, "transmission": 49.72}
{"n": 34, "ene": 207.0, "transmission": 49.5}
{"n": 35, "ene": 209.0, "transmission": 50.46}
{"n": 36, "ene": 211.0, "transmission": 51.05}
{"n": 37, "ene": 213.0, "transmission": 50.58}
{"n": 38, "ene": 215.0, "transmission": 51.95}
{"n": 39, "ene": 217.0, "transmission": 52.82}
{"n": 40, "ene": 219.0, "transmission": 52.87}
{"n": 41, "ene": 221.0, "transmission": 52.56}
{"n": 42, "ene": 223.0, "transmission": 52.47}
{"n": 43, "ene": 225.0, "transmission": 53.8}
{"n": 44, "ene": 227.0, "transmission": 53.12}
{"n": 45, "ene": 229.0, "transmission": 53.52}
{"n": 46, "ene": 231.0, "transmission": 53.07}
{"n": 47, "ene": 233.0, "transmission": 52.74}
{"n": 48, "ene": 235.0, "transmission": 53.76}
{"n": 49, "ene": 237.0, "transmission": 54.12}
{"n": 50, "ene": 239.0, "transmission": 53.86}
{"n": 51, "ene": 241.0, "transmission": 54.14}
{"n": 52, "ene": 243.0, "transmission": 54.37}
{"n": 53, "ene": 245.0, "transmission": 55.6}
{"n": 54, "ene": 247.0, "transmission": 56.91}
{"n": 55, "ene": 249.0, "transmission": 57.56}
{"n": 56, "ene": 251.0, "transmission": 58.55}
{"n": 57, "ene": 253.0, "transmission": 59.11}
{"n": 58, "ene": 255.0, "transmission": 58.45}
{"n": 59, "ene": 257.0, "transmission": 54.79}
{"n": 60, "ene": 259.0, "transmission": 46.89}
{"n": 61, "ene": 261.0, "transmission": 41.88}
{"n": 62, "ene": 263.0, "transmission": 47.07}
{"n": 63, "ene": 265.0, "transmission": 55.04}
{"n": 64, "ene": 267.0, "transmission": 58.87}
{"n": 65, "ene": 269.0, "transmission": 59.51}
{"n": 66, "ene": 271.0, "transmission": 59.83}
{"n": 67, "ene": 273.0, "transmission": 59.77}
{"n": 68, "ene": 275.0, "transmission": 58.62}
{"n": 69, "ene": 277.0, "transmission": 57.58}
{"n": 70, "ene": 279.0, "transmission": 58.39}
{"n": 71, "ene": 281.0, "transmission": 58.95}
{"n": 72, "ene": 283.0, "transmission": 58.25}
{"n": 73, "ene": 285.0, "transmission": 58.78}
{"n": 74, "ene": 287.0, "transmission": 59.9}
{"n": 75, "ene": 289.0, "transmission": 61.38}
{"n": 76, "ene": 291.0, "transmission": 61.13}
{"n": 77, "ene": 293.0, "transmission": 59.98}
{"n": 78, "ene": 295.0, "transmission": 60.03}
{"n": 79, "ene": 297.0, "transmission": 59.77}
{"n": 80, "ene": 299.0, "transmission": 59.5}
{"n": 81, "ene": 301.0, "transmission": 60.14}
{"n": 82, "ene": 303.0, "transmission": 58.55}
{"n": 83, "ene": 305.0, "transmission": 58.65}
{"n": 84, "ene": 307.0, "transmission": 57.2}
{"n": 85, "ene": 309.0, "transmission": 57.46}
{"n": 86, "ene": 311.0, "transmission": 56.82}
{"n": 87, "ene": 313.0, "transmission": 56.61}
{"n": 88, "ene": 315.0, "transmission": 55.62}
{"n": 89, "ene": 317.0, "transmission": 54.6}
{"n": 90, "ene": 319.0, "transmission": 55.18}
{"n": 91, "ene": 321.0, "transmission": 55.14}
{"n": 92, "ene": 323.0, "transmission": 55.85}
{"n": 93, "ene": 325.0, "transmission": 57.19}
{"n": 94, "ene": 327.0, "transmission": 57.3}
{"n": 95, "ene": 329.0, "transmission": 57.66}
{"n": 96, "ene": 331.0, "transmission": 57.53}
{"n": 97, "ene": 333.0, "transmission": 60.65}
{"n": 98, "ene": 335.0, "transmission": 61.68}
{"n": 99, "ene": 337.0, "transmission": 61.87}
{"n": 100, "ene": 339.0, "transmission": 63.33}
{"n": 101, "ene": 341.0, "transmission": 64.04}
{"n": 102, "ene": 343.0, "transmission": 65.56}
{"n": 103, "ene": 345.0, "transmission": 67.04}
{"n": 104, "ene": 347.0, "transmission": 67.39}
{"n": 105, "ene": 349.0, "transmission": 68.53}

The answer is 1.17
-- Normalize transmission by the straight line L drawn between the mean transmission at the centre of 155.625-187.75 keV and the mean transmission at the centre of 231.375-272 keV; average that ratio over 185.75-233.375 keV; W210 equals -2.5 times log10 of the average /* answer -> 0.03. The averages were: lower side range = 49.4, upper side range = 54.6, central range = 50.5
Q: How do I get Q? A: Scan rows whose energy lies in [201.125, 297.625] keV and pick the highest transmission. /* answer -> 61.38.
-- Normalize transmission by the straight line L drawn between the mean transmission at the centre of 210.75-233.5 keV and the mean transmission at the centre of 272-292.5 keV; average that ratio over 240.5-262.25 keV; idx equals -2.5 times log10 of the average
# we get 0.03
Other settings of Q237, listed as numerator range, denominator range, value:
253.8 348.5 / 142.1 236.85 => 1.16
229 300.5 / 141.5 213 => 1.15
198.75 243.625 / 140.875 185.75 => 1.05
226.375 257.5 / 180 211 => 1.14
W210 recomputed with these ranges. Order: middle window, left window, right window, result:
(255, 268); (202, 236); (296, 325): 0.063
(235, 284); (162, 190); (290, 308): 0.005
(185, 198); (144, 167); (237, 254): 0.110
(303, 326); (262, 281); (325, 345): 0.064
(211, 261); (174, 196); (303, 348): -0.033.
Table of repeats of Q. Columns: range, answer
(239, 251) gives 58.55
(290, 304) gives 61.13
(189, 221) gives 52.87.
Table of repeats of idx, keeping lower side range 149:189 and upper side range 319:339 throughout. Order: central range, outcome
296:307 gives -0.04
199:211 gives 0.04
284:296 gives -0.07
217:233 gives -0.01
